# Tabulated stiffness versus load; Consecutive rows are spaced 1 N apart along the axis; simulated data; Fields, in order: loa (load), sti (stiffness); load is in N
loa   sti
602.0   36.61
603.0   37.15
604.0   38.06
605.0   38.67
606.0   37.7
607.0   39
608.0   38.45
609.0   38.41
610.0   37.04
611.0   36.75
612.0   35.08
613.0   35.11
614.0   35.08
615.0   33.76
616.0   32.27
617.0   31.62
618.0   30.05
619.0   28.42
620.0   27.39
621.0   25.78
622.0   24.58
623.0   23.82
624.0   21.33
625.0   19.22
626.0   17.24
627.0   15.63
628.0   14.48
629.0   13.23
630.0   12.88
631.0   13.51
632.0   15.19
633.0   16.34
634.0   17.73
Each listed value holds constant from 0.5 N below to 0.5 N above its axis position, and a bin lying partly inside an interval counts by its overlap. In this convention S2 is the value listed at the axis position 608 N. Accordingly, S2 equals 38.45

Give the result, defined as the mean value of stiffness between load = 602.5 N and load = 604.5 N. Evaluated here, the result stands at 37.6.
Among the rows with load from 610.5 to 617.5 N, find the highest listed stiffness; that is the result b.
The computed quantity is 36.75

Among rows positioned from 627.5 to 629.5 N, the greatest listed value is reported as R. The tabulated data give 14.48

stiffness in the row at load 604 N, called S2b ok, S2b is 38.06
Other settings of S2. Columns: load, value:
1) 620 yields 27.39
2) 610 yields 37.04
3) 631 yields 13.51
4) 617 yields 31.62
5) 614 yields 35.08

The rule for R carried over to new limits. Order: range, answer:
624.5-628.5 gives 19.22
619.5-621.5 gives 27.39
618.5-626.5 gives 28.42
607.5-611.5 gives 38.45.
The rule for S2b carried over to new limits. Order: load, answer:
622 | 24.58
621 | 25.78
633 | 16.34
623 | 23.82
